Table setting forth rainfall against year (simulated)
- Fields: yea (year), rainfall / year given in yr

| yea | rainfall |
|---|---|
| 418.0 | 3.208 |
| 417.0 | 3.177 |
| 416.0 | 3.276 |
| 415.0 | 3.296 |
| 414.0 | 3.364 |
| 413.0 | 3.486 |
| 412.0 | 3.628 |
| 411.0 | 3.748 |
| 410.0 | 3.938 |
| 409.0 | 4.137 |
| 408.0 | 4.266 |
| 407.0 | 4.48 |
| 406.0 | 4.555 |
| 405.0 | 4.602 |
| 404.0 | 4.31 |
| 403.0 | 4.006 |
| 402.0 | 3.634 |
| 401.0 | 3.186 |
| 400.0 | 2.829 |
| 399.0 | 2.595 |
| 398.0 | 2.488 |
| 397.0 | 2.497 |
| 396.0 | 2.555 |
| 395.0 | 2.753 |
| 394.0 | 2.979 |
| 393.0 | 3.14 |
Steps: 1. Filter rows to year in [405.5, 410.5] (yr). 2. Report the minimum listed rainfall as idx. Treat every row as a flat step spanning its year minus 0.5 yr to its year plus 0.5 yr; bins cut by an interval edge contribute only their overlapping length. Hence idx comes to 3.938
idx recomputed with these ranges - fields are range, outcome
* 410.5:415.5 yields 3.296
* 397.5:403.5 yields 2.488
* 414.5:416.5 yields 3.276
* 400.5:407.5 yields 3.186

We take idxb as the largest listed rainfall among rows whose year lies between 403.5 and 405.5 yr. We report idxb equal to 4.602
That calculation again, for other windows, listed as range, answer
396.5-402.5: 3.634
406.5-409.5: 4.48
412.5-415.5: 3.486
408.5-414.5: 4.137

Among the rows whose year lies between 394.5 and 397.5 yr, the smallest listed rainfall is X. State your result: 2.497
